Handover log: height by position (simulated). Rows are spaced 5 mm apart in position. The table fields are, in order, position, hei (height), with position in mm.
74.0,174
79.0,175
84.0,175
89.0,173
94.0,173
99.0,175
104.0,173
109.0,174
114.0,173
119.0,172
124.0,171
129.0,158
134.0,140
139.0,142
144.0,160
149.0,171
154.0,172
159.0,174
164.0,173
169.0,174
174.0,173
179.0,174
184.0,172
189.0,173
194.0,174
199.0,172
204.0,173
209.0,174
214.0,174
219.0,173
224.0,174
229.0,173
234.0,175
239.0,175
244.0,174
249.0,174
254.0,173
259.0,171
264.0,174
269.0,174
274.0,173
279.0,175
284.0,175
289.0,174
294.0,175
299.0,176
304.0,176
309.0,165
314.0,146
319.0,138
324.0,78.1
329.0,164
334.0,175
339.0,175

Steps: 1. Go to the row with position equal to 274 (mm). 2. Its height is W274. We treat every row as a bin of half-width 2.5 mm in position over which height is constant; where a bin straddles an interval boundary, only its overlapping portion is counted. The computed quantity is 173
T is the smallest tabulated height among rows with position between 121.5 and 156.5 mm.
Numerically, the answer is 140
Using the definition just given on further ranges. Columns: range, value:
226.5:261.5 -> 171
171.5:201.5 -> 172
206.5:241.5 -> 173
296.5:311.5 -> 165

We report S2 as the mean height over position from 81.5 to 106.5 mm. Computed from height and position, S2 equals 174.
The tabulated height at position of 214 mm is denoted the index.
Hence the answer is 174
